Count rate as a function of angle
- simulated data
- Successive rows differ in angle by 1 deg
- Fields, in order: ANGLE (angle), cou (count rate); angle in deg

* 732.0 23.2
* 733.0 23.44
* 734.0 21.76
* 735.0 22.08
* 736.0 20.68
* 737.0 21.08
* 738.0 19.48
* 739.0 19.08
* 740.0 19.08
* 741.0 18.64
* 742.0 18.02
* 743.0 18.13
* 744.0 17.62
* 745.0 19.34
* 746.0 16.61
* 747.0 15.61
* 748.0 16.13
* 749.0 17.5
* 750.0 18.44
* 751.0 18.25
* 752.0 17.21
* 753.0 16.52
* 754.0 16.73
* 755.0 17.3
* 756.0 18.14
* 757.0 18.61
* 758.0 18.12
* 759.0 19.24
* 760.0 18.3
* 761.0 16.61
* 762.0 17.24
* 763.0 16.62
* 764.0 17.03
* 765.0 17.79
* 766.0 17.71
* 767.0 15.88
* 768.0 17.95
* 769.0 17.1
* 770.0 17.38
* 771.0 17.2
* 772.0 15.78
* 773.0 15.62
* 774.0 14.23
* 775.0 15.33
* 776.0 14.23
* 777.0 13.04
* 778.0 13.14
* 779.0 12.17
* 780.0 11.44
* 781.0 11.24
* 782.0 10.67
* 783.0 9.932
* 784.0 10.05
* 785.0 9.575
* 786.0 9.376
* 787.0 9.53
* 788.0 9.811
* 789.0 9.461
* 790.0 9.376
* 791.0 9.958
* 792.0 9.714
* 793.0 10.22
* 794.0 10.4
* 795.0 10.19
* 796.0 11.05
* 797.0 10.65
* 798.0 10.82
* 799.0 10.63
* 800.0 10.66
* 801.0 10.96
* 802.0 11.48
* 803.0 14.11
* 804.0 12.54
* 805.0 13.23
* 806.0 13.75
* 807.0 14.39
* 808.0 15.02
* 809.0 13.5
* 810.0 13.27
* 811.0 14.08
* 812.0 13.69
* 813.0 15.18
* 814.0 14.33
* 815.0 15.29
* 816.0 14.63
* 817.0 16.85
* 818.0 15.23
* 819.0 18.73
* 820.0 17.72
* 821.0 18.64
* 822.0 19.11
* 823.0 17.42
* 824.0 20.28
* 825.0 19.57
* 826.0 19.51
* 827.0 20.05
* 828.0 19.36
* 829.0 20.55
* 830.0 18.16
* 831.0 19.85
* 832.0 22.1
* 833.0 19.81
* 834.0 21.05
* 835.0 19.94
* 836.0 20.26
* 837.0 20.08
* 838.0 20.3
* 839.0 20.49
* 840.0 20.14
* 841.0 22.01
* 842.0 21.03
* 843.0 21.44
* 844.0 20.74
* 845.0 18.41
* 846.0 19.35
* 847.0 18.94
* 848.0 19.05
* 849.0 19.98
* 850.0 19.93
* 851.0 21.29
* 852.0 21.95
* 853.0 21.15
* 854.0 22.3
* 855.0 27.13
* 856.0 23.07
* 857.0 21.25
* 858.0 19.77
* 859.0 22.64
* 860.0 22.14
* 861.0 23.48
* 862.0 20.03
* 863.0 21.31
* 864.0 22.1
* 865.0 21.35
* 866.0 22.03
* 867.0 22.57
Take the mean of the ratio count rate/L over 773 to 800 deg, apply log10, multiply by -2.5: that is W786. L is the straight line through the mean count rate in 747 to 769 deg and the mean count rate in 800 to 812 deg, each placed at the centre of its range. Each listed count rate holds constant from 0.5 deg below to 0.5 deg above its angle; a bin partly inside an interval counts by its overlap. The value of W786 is 0.33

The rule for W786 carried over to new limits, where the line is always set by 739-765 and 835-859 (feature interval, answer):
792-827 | 0.34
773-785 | 0.44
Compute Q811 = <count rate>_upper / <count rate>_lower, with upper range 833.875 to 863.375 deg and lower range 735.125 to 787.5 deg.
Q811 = 1.30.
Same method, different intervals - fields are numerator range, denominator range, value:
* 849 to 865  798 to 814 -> 1.68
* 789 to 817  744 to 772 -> 0.71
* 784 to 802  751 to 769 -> 0.58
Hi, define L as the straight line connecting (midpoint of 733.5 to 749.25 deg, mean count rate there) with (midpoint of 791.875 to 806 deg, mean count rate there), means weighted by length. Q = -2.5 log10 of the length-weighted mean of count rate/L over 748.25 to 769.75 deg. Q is -0.07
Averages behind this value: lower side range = 18.8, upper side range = 11.3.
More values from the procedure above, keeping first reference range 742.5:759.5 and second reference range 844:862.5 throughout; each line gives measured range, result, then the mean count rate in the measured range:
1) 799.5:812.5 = 0.432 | 13.1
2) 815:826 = 0.131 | 17.8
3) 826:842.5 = 0.013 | 20.3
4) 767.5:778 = 0.173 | 15.7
